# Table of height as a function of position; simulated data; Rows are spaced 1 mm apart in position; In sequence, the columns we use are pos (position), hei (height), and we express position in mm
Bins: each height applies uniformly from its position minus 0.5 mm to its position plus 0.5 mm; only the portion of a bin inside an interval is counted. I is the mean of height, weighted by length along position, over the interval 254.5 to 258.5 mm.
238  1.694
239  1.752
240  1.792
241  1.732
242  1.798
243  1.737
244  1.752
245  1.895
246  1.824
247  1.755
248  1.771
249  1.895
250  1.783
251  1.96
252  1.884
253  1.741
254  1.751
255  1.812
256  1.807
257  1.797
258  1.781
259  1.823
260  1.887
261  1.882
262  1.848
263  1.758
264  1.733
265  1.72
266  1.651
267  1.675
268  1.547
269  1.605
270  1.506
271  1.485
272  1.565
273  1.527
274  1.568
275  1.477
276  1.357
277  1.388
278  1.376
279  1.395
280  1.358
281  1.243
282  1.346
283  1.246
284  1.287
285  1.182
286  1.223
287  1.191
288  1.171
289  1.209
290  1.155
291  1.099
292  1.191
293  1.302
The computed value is 1.8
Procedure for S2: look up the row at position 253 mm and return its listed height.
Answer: 1.741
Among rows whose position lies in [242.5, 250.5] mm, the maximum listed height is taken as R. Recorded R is 1.895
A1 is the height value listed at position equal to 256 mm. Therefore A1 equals 1.807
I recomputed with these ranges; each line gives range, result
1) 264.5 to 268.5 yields 1.65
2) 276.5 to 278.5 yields 1.38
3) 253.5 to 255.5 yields 1.78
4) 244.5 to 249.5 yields 1.83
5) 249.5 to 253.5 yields 1.84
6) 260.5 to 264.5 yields 1.81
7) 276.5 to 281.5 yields 1.35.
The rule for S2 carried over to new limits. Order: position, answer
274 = 1.568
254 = 1.751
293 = 1.302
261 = 1.882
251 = 1.96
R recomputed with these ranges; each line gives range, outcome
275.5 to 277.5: 1.388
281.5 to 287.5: 1.346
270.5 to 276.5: 1.568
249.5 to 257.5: 1.96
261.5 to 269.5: 1.848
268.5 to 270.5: 1.605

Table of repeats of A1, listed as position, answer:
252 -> 1.884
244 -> 1.752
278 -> 1.376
